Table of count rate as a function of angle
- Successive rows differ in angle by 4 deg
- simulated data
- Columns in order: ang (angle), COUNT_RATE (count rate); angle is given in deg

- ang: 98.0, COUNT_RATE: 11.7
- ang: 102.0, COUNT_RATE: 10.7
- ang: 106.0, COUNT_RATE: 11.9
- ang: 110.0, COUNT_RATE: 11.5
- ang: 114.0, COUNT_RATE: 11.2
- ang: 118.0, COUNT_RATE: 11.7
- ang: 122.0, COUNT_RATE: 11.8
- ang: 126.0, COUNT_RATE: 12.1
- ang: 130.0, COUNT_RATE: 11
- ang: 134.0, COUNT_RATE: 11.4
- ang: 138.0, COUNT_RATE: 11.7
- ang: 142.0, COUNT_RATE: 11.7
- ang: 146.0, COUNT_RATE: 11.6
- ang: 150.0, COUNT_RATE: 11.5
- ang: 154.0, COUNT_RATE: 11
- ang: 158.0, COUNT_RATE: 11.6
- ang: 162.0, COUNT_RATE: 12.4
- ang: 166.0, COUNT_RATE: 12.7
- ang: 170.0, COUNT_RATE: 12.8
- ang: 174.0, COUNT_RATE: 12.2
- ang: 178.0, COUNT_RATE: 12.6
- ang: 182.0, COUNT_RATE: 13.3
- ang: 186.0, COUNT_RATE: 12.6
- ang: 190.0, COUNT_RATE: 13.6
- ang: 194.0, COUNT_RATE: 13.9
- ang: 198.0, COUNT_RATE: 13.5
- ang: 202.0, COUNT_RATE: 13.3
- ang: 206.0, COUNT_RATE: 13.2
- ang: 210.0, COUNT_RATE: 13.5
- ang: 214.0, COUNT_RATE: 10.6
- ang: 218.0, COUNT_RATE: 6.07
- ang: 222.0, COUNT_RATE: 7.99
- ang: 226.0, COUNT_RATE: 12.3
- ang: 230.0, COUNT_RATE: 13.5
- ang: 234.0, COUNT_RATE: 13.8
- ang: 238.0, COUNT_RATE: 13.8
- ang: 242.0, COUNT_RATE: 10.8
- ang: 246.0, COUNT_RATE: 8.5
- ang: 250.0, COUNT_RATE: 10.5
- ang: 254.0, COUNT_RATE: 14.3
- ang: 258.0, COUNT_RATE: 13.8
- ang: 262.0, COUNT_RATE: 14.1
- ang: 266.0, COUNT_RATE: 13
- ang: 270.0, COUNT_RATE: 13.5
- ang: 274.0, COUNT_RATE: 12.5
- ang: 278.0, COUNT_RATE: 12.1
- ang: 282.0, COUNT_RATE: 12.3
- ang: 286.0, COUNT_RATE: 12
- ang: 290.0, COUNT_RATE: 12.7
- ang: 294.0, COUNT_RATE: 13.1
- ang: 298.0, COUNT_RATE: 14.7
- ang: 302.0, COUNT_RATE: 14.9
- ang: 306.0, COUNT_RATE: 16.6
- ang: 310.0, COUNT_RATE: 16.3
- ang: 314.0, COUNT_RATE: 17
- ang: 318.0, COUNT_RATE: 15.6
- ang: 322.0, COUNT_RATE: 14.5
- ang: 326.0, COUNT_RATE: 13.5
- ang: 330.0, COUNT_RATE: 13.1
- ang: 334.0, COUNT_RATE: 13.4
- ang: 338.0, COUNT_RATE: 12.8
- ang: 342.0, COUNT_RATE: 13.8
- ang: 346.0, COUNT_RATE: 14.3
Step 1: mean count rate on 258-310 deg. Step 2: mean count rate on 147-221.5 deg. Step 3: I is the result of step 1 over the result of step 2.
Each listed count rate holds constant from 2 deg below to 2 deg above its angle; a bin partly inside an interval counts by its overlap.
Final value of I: 1.12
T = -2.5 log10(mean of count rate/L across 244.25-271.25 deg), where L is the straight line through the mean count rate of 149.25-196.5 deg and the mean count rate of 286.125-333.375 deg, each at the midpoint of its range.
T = 0.11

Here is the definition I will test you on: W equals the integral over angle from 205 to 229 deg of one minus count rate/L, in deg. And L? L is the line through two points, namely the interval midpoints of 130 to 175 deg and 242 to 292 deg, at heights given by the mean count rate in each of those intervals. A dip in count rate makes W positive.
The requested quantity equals 3.0 deg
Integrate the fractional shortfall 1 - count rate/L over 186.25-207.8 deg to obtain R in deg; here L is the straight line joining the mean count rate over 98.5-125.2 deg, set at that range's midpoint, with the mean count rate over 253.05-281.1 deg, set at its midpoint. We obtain -1.7 deg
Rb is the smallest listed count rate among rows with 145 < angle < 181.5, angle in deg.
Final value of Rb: 11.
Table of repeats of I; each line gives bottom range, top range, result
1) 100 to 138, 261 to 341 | 1.21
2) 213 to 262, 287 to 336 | 1.27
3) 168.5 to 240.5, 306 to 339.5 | 1.19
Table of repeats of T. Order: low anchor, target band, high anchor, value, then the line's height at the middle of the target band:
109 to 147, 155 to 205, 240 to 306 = -0.073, 12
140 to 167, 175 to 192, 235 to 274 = -0.087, 12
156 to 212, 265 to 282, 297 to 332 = 0.140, 14.5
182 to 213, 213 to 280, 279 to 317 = 0.167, 13.8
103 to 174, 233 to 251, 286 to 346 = 0.162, 13.3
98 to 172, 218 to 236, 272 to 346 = 0.148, 12.9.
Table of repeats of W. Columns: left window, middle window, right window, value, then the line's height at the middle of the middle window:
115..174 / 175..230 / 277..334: 2.3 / 12.7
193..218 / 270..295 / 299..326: 3.7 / 14.7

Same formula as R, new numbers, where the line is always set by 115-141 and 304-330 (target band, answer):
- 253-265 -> 0.2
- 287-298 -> 1.3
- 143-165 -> 0.8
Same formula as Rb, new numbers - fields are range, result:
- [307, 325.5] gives 14.5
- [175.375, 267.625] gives 6.07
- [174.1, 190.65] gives 12.6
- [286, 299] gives 12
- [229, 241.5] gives 13.5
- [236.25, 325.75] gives 8.5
